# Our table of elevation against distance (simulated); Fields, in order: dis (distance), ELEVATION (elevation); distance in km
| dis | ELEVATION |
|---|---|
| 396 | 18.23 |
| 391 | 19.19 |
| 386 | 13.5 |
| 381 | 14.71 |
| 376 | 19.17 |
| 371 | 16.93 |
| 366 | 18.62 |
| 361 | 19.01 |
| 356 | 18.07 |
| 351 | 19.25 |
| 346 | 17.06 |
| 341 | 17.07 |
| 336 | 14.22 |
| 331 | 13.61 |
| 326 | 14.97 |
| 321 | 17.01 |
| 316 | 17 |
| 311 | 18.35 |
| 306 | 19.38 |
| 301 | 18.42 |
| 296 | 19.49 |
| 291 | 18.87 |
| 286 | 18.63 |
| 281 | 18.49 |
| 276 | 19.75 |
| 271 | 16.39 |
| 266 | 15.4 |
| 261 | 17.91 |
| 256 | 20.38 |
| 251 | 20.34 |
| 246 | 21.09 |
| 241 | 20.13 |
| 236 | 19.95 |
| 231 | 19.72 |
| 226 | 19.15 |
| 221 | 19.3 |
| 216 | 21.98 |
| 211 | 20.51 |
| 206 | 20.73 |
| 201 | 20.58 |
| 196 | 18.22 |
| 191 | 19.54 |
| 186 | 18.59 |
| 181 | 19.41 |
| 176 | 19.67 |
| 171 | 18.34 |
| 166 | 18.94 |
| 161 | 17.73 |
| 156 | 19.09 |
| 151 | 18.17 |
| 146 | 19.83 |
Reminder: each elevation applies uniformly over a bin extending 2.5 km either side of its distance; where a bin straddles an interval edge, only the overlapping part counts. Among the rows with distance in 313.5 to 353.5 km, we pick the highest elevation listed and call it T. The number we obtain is 19.25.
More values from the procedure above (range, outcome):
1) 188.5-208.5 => 20.73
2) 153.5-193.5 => 19.67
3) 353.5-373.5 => 19.01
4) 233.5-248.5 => 21.09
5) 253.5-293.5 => 20.38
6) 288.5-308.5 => 19.49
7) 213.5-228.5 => 21.98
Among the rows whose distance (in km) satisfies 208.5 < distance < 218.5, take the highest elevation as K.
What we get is 21.98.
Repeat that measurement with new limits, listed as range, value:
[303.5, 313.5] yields 19.38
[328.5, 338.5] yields 14.22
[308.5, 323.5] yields 18.35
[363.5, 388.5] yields 19.17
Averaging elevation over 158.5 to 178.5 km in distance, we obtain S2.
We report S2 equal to 18.7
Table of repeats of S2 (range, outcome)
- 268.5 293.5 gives 18.4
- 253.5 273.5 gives 17.5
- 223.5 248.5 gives 20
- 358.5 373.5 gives 18.2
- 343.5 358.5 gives 18.1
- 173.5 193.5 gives 19.3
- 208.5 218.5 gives 21.2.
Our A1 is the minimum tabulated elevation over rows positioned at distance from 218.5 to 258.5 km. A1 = 19.15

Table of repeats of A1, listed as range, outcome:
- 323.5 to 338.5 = 13.61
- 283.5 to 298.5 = 18.63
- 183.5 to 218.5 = 18.22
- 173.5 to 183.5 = 19.41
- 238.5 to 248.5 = 20.13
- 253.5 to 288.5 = 15.4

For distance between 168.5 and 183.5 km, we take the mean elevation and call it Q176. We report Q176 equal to 19.1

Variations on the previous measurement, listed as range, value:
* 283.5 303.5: 18.9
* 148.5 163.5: 18.3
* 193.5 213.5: 20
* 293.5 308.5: 19.1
